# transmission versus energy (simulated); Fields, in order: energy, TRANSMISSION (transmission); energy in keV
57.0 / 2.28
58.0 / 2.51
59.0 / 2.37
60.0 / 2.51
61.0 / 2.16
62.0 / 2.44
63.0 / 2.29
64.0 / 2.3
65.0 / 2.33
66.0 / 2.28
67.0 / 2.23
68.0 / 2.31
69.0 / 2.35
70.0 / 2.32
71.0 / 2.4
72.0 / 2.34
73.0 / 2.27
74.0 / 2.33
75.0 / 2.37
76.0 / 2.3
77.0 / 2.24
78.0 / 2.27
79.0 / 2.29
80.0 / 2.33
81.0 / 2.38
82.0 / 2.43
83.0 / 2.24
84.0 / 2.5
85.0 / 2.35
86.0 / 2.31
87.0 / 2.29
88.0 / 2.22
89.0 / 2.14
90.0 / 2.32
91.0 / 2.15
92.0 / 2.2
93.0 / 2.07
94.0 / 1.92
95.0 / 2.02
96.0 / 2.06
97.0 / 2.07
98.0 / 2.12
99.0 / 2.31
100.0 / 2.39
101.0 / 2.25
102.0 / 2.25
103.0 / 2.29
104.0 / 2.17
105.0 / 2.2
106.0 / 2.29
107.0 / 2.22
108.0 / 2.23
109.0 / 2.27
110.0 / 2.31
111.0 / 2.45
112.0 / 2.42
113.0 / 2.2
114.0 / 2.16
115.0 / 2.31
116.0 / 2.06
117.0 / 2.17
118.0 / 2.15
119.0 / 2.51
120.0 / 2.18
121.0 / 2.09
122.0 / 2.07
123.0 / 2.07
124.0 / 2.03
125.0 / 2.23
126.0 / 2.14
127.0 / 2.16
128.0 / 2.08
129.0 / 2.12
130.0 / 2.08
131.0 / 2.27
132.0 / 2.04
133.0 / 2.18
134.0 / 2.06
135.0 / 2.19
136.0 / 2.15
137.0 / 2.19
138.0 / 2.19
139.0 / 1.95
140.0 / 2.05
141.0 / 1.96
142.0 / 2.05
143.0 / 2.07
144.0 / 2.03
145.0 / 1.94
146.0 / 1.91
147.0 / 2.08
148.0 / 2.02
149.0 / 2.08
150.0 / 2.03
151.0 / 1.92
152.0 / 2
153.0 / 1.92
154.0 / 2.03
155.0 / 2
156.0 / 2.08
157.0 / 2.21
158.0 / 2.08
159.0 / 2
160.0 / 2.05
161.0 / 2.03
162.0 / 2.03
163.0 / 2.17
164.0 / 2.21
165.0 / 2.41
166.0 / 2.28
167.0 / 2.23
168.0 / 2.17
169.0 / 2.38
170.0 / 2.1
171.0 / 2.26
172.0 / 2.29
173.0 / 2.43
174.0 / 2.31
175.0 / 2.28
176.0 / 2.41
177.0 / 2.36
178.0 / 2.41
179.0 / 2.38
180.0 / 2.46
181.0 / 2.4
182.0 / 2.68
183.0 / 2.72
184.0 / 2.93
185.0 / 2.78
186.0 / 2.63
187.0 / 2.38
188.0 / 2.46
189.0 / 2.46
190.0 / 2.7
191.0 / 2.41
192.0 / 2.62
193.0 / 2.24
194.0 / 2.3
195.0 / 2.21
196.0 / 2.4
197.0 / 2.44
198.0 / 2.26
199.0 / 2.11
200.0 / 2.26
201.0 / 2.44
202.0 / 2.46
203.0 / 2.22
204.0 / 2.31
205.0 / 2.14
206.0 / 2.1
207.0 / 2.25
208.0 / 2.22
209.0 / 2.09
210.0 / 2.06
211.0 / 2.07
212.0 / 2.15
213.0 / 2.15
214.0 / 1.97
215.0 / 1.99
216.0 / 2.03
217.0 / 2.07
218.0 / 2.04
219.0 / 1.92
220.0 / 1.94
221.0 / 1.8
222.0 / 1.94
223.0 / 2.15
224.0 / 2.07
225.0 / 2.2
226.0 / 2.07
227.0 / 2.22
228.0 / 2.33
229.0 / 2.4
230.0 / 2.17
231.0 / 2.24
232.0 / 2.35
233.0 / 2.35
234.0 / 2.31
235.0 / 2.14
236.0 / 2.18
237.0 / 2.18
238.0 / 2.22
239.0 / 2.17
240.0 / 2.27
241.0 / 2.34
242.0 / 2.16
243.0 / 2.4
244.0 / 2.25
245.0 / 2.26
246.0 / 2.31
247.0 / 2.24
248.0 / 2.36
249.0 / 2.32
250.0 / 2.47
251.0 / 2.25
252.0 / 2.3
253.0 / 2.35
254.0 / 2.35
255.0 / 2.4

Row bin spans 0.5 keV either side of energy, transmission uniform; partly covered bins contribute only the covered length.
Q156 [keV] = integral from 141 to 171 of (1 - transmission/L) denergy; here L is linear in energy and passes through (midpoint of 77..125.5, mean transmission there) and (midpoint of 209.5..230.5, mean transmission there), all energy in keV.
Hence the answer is 1.02 keV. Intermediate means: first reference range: 2.23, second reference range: 2.08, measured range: 2.09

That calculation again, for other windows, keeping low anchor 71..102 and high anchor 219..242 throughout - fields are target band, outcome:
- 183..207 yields -2.30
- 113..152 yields 2.17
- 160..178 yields -0.37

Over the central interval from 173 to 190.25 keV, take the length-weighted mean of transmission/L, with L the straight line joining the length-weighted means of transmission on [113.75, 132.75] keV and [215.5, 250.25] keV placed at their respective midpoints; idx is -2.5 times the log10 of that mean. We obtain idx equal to -0.155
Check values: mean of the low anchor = 2.15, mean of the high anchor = 2.19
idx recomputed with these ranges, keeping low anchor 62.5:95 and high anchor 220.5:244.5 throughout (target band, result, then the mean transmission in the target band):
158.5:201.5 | -0.06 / 2.36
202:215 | 0.03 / 2.15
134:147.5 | 0.10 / 2.06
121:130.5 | 0.07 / 2.11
